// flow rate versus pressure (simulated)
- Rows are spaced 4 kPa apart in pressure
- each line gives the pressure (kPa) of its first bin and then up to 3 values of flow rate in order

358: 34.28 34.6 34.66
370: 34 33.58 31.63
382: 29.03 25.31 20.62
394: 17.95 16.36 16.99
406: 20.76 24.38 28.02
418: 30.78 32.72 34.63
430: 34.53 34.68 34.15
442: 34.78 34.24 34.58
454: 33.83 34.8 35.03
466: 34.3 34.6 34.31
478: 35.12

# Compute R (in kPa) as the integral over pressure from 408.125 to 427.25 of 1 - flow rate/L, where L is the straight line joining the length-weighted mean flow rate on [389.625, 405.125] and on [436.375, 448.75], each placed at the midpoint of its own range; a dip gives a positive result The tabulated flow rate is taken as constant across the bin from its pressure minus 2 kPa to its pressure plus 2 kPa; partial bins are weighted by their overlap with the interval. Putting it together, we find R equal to -3.42 kPa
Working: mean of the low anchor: 17.9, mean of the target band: 30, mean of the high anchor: 34.4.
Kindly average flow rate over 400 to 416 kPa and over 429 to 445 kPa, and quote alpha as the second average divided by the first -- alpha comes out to 1.5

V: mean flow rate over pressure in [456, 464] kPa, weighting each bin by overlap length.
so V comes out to 34.9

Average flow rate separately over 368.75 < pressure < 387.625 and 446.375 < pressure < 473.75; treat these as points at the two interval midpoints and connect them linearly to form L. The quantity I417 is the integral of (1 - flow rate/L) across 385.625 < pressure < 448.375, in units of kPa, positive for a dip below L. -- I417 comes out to 9.6 kPa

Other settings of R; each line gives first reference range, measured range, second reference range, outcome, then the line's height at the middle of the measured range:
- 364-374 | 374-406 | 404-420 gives 7.7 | 30.2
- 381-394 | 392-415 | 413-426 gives 6.0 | 27.5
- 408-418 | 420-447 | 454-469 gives -3.6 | 30.3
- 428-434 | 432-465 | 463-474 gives 0.0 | 34.5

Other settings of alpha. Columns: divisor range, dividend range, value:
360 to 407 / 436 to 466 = 1.31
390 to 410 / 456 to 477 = 1.83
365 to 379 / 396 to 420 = 0.68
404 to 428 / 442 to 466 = 1.21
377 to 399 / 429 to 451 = 1.47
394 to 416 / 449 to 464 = 1.65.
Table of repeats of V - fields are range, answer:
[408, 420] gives 27.7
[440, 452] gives 34.5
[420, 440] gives 34.1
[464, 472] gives 34.5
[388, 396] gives 19.3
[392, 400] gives 17.2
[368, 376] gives 33.8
